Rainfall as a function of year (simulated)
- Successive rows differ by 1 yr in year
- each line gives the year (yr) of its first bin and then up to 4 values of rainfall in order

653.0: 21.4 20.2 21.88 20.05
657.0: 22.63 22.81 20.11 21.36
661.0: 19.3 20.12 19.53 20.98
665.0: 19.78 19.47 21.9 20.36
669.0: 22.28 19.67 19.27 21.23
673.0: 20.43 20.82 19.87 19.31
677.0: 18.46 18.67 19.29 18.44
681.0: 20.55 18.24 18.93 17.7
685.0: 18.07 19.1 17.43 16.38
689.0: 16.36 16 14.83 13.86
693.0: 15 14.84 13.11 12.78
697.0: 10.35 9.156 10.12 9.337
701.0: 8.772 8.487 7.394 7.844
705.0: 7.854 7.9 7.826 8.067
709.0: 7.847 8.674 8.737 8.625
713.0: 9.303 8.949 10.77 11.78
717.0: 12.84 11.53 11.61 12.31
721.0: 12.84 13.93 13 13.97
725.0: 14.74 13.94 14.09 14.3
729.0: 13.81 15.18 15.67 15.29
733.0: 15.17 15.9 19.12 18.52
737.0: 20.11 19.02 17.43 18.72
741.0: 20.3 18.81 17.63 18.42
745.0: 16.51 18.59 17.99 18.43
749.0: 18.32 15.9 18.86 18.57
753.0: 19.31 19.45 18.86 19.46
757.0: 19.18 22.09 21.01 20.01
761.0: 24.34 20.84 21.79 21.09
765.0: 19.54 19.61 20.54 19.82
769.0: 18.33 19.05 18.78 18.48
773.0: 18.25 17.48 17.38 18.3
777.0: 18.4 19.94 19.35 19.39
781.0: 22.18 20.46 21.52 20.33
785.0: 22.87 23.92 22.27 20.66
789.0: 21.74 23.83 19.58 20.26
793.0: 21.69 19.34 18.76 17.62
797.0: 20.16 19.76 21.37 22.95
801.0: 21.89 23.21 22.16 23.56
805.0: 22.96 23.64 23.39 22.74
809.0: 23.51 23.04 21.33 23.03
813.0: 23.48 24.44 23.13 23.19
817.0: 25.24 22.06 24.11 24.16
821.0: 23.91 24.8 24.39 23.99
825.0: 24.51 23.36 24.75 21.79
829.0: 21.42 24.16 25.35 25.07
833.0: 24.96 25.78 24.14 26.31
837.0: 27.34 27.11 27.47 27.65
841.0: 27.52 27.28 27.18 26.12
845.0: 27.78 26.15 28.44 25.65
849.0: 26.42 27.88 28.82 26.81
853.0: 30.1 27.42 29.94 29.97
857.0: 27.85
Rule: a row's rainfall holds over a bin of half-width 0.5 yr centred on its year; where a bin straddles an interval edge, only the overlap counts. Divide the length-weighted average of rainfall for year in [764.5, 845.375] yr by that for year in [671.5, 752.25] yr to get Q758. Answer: 1.5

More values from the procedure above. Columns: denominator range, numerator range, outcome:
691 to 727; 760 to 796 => 1.86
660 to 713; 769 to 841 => 1.46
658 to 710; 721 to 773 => 1.13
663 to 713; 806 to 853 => 1.66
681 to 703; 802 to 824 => 1.65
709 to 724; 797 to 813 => 2.04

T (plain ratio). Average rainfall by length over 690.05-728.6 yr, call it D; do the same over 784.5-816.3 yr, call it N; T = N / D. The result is 1.98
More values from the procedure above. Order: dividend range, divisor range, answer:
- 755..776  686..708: 1.68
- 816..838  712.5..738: 1.74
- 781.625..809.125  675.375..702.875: 1.42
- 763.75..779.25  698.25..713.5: 2.24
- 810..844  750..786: 1.24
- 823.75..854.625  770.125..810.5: 1.25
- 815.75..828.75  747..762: 1.22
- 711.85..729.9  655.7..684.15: 0.62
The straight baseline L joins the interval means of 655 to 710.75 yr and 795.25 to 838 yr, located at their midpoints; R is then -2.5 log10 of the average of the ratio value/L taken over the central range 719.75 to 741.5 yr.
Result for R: 0.19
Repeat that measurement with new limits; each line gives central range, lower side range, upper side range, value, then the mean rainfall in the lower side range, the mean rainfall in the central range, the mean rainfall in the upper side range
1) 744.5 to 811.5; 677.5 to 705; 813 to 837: 0.018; 14.4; 20.4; 24.2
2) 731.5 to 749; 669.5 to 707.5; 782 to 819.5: 0.019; 15.1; 18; 22.1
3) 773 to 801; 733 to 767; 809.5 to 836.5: 0.060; 19.2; 20.4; 23.9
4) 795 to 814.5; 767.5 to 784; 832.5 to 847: 0.019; 19.2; 22.2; 26.7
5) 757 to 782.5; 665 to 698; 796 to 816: 0.068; 17.8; 19.8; 22.5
